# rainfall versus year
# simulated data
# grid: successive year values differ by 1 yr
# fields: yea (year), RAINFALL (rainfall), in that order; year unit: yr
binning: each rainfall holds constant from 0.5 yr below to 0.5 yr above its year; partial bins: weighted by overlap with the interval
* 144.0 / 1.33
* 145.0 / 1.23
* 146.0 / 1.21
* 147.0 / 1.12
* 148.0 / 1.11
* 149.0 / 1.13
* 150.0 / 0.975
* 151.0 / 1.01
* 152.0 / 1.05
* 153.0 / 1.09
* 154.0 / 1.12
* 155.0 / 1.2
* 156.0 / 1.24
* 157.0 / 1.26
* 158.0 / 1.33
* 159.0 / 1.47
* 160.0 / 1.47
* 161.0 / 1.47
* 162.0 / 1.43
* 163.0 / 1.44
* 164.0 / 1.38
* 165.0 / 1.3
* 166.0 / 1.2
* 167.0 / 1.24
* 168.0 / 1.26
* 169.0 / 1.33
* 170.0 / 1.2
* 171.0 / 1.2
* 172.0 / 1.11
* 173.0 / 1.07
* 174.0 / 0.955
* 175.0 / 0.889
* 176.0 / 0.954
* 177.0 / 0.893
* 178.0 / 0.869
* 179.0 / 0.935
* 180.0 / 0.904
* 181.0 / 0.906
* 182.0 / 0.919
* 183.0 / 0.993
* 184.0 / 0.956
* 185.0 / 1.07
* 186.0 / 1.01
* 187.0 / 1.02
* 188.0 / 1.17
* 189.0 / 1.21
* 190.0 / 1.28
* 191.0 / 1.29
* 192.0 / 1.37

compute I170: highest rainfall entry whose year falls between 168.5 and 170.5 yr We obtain 1.33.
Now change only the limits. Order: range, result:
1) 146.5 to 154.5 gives 1.13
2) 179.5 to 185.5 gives 1.07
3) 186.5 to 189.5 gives 1.21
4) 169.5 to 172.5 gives 1.2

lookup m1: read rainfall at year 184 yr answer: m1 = 0.956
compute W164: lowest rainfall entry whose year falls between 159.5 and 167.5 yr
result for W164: 1.2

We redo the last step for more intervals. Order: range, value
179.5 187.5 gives 0.904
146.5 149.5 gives 1.11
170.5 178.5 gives 0.869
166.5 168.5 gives 1.24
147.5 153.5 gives 0.975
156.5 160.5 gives 1.26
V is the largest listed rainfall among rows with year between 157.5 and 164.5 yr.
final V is 1.47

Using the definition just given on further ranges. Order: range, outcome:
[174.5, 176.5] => 0.954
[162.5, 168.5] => 1.44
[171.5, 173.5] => 1.11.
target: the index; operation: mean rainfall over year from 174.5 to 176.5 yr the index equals 0.921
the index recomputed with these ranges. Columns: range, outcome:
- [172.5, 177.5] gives 0.952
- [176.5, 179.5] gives 0.899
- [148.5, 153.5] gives 1.05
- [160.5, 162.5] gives 1.45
